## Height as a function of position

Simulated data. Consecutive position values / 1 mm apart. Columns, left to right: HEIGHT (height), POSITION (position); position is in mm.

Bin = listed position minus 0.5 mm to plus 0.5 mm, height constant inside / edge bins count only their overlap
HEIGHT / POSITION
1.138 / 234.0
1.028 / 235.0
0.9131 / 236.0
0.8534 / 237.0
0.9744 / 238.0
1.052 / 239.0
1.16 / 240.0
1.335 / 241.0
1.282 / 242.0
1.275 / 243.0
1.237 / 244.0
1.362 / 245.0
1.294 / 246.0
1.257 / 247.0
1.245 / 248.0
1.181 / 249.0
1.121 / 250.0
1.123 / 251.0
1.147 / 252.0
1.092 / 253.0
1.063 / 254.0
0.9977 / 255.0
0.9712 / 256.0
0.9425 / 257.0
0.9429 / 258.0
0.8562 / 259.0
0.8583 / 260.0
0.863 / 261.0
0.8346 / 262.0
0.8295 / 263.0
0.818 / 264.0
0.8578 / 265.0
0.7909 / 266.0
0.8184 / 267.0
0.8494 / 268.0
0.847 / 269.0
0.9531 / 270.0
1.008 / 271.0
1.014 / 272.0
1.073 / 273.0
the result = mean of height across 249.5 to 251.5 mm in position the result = 1.12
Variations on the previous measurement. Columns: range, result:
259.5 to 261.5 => 0.861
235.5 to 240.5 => 0.991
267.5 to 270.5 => 0.883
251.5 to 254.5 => 1.1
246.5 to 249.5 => 1.23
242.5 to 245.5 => 1.29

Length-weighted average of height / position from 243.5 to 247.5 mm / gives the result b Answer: 1.29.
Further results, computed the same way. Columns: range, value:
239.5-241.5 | 1.25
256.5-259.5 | 0.914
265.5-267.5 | 0.805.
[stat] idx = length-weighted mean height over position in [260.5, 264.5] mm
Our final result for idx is 0.836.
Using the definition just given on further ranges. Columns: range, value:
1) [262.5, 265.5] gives 0.835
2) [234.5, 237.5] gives 0.932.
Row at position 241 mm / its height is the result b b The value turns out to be 1.335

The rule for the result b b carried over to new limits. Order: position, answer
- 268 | 0.8494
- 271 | 1.008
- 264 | 0.818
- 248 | 1.245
